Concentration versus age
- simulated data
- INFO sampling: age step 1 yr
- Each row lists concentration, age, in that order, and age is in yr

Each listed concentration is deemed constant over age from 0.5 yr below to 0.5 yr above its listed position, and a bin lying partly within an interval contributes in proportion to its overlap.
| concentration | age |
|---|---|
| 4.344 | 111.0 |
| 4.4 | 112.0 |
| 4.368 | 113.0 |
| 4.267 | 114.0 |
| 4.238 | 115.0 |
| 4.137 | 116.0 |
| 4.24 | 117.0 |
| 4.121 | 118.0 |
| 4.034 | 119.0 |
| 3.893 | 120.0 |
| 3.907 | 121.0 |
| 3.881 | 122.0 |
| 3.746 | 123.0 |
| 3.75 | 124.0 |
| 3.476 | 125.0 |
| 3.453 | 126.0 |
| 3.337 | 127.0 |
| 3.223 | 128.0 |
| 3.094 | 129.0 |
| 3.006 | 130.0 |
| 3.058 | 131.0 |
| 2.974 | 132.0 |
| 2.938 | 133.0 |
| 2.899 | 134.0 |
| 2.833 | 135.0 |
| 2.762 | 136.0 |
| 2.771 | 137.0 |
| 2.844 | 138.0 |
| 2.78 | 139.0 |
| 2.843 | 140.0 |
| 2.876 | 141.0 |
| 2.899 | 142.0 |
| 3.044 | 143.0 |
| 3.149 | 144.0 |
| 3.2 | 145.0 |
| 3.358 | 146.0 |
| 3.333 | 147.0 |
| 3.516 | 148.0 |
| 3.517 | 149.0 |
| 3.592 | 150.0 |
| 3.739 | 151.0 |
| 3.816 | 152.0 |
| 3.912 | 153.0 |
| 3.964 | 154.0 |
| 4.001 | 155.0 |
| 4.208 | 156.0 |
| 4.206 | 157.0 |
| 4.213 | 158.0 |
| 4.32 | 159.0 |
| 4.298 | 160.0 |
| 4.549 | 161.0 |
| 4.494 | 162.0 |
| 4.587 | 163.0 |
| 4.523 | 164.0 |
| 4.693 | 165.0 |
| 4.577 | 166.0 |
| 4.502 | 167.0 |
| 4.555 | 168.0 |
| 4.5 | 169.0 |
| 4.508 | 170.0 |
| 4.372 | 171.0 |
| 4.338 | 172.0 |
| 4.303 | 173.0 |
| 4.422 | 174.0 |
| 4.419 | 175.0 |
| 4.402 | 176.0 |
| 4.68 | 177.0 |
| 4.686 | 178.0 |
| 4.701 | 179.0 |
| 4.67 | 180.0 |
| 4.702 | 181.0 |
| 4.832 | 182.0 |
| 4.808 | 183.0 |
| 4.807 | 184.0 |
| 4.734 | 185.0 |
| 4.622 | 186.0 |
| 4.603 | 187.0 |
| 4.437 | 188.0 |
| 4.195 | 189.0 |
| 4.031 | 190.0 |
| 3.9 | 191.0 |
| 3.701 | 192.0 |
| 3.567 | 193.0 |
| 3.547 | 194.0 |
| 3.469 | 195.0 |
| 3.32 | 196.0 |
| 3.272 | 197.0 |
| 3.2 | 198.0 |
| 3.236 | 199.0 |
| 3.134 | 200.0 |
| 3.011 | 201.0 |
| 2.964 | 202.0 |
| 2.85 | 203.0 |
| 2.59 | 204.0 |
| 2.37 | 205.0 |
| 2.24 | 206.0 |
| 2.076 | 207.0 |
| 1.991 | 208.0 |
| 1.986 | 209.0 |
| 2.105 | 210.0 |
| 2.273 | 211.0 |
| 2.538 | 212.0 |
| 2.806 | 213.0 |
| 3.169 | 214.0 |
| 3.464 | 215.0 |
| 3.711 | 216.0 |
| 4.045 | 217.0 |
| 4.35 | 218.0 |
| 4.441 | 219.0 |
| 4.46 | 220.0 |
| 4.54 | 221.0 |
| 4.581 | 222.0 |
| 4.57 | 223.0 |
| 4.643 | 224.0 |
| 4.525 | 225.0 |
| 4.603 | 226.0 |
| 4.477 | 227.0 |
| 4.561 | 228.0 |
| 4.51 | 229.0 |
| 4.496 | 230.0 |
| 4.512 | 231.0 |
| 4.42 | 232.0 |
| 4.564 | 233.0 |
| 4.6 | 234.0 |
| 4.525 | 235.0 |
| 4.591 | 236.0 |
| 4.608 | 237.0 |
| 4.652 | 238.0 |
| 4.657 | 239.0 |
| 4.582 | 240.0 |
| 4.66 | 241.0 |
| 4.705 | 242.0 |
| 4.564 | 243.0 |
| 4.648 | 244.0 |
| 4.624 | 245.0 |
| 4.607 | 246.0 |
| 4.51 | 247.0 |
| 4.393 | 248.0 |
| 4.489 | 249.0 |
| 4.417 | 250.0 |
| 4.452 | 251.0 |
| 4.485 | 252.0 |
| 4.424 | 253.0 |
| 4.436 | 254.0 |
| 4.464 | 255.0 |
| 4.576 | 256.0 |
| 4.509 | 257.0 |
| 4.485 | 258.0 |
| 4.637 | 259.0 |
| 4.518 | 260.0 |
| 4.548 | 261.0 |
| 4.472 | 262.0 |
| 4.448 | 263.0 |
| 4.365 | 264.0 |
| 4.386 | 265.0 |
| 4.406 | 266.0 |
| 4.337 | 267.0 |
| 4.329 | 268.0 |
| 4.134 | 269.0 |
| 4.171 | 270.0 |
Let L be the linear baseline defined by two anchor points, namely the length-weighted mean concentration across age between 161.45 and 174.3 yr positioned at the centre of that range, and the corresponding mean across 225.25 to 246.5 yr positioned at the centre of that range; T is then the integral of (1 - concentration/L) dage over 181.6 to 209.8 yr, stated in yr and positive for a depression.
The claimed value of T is 6.6 yr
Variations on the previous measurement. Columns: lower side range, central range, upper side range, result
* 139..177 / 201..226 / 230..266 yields 5.8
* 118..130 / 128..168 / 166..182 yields 4.7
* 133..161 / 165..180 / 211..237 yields -3.3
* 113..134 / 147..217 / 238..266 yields 3.4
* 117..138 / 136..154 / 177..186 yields 2.7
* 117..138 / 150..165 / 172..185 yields -0.3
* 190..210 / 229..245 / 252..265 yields -2.7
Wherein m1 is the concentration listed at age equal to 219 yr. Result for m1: 4.441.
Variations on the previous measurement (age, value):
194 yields 3.547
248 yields 4.393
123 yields 3.746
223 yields 4.57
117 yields 4.24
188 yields 4.437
